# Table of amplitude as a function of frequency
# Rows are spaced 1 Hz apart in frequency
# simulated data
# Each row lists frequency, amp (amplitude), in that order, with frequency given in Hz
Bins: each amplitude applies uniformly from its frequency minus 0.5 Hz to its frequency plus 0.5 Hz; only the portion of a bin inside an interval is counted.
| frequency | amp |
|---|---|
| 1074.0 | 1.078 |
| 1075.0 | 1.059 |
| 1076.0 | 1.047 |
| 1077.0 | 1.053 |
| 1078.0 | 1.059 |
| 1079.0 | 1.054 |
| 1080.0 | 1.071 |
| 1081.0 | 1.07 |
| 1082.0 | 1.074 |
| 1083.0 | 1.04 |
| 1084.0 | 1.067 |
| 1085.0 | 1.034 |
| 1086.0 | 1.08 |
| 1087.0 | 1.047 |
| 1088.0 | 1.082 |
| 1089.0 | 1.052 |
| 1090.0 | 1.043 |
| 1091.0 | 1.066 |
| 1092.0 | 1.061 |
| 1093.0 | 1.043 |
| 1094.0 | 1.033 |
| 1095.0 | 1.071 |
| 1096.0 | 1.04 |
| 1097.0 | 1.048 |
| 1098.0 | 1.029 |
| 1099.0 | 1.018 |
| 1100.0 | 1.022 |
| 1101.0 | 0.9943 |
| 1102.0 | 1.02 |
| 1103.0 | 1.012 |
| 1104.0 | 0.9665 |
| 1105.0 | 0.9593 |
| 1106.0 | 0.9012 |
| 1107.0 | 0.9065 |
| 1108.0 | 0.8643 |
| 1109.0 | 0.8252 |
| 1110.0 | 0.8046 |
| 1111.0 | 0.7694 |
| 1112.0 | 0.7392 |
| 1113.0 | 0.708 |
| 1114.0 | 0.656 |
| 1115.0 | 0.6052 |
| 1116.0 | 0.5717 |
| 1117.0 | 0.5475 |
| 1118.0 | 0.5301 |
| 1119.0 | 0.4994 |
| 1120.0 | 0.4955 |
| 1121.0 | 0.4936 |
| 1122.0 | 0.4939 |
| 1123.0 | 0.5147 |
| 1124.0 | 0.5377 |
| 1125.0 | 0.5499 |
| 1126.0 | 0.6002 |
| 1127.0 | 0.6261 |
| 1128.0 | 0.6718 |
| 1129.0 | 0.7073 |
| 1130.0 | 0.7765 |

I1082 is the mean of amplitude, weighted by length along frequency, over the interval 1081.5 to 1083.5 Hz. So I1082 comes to 1.06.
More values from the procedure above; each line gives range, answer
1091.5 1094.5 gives 1.05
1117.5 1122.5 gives 0.503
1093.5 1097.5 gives 1.05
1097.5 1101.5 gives 1.02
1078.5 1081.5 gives 1.07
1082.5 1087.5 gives 1.05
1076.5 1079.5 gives 1.06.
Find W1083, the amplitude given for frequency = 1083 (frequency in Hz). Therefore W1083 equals 1.04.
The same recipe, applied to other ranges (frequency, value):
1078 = 1.059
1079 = 1.054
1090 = 1.043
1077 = 1.053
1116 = 0.5717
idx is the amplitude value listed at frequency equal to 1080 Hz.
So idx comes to 1.071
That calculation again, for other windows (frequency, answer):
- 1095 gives 1.071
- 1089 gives 1.052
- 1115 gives 0.6052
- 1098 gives 1.029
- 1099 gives 1.018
